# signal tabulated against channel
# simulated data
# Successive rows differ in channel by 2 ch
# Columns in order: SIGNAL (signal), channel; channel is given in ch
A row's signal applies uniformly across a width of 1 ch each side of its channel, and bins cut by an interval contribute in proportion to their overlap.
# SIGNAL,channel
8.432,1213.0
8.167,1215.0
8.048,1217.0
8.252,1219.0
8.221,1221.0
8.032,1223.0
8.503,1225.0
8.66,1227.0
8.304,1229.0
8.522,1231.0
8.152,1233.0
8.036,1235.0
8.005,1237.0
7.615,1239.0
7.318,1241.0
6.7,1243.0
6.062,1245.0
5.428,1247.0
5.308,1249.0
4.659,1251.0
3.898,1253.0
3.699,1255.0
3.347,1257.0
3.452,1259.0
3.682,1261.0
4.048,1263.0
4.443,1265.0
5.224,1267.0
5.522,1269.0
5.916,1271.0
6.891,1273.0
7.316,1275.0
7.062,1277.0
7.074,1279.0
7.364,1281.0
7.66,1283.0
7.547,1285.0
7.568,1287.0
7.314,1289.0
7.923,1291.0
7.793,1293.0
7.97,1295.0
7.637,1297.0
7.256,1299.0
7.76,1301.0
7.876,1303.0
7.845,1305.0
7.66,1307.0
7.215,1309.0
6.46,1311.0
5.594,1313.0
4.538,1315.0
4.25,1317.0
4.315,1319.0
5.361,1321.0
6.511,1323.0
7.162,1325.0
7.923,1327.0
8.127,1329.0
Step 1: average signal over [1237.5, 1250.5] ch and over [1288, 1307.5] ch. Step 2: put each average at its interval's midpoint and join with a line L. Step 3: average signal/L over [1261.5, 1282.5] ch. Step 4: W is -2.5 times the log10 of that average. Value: 0.17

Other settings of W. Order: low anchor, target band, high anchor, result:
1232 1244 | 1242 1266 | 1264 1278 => 0.452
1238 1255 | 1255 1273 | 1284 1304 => 0.387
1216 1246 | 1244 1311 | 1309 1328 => 0.069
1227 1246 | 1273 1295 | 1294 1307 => 0.036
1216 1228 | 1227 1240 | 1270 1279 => -0.024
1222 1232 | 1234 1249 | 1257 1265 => -0.074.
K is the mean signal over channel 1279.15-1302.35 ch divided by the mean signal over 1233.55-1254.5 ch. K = 1.21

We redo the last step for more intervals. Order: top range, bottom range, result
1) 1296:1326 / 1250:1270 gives 1.55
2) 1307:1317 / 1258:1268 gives 1.43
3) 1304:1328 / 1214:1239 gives 0.76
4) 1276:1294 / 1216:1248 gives 0.97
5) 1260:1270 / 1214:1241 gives 0.56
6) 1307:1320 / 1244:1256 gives 1.15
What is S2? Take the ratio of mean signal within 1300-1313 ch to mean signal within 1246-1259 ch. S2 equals 1.70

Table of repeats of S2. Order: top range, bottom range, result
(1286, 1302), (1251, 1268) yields 1.91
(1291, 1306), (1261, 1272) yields 1.58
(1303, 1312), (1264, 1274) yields 1.31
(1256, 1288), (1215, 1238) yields 0.71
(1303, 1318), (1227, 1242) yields 0.79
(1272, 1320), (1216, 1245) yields 0.88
